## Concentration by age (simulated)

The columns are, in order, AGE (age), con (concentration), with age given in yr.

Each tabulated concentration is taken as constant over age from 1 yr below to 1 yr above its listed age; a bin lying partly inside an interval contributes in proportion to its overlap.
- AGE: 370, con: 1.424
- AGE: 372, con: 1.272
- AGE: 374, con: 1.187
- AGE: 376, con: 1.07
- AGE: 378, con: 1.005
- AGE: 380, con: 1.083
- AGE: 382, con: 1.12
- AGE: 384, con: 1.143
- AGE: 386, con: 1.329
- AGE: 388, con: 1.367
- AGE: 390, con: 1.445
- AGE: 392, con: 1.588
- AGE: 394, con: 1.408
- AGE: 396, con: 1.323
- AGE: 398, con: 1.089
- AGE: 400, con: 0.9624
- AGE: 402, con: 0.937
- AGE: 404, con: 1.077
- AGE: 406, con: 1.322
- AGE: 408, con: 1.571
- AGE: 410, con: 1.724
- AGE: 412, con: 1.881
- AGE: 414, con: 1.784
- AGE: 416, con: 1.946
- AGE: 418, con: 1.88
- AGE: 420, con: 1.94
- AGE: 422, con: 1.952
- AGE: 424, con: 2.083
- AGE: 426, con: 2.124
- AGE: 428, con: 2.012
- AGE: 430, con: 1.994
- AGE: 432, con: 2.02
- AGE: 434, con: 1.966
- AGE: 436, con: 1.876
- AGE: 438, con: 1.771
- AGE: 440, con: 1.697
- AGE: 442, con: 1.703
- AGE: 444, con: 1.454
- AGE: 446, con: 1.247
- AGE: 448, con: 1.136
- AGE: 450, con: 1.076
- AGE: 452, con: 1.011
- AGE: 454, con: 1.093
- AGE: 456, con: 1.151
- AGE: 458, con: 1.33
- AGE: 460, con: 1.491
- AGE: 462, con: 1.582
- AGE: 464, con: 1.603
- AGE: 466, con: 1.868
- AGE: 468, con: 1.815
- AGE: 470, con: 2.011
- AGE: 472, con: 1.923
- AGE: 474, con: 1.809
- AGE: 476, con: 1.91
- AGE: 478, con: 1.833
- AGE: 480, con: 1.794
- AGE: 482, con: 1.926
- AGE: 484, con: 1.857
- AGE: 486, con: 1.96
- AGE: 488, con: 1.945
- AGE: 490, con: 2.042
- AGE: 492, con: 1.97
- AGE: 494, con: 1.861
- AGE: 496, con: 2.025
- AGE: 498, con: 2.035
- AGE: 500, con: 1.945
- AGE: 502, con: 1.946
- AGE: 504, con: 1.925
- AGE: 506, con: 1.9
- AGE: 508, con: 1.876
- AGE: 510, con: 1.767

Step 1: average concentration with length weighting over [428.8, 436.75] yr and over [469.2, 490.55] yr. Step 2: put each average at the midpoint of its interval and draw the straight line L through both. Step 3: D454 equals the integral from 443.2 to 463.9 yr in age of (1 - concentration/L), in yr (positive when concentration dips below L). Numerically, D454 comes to 7.1 yr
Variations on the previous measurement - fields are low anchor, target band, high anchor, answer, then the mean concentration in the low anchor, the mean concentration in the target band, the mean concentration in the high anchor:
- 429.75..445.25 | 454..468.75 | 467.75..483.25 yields 2.7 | 1.79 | 1.51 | 1.88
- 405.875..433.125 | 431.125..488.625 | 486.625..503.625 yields 8.5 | 1.89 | 1.65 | 1.97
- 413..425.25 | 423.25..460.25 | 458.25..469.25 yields 4.4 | 1.93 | 1.59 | 1.66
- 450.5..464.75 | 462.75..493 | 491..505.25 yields -4.8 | 1.31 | 1.88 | 1.96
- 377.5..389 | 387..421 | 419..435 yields 2.0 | 1.18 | 1.48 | 2.01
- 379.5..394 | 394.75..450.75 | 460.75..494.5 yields -3.6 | 1.31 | 1.63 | 1.86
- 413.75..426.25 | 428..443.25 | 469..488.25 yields 0.6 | 1.96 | 1.86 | 1.89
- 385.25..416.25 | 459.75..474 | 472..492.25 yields 0.3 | 1.41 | 1.77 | 1.9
